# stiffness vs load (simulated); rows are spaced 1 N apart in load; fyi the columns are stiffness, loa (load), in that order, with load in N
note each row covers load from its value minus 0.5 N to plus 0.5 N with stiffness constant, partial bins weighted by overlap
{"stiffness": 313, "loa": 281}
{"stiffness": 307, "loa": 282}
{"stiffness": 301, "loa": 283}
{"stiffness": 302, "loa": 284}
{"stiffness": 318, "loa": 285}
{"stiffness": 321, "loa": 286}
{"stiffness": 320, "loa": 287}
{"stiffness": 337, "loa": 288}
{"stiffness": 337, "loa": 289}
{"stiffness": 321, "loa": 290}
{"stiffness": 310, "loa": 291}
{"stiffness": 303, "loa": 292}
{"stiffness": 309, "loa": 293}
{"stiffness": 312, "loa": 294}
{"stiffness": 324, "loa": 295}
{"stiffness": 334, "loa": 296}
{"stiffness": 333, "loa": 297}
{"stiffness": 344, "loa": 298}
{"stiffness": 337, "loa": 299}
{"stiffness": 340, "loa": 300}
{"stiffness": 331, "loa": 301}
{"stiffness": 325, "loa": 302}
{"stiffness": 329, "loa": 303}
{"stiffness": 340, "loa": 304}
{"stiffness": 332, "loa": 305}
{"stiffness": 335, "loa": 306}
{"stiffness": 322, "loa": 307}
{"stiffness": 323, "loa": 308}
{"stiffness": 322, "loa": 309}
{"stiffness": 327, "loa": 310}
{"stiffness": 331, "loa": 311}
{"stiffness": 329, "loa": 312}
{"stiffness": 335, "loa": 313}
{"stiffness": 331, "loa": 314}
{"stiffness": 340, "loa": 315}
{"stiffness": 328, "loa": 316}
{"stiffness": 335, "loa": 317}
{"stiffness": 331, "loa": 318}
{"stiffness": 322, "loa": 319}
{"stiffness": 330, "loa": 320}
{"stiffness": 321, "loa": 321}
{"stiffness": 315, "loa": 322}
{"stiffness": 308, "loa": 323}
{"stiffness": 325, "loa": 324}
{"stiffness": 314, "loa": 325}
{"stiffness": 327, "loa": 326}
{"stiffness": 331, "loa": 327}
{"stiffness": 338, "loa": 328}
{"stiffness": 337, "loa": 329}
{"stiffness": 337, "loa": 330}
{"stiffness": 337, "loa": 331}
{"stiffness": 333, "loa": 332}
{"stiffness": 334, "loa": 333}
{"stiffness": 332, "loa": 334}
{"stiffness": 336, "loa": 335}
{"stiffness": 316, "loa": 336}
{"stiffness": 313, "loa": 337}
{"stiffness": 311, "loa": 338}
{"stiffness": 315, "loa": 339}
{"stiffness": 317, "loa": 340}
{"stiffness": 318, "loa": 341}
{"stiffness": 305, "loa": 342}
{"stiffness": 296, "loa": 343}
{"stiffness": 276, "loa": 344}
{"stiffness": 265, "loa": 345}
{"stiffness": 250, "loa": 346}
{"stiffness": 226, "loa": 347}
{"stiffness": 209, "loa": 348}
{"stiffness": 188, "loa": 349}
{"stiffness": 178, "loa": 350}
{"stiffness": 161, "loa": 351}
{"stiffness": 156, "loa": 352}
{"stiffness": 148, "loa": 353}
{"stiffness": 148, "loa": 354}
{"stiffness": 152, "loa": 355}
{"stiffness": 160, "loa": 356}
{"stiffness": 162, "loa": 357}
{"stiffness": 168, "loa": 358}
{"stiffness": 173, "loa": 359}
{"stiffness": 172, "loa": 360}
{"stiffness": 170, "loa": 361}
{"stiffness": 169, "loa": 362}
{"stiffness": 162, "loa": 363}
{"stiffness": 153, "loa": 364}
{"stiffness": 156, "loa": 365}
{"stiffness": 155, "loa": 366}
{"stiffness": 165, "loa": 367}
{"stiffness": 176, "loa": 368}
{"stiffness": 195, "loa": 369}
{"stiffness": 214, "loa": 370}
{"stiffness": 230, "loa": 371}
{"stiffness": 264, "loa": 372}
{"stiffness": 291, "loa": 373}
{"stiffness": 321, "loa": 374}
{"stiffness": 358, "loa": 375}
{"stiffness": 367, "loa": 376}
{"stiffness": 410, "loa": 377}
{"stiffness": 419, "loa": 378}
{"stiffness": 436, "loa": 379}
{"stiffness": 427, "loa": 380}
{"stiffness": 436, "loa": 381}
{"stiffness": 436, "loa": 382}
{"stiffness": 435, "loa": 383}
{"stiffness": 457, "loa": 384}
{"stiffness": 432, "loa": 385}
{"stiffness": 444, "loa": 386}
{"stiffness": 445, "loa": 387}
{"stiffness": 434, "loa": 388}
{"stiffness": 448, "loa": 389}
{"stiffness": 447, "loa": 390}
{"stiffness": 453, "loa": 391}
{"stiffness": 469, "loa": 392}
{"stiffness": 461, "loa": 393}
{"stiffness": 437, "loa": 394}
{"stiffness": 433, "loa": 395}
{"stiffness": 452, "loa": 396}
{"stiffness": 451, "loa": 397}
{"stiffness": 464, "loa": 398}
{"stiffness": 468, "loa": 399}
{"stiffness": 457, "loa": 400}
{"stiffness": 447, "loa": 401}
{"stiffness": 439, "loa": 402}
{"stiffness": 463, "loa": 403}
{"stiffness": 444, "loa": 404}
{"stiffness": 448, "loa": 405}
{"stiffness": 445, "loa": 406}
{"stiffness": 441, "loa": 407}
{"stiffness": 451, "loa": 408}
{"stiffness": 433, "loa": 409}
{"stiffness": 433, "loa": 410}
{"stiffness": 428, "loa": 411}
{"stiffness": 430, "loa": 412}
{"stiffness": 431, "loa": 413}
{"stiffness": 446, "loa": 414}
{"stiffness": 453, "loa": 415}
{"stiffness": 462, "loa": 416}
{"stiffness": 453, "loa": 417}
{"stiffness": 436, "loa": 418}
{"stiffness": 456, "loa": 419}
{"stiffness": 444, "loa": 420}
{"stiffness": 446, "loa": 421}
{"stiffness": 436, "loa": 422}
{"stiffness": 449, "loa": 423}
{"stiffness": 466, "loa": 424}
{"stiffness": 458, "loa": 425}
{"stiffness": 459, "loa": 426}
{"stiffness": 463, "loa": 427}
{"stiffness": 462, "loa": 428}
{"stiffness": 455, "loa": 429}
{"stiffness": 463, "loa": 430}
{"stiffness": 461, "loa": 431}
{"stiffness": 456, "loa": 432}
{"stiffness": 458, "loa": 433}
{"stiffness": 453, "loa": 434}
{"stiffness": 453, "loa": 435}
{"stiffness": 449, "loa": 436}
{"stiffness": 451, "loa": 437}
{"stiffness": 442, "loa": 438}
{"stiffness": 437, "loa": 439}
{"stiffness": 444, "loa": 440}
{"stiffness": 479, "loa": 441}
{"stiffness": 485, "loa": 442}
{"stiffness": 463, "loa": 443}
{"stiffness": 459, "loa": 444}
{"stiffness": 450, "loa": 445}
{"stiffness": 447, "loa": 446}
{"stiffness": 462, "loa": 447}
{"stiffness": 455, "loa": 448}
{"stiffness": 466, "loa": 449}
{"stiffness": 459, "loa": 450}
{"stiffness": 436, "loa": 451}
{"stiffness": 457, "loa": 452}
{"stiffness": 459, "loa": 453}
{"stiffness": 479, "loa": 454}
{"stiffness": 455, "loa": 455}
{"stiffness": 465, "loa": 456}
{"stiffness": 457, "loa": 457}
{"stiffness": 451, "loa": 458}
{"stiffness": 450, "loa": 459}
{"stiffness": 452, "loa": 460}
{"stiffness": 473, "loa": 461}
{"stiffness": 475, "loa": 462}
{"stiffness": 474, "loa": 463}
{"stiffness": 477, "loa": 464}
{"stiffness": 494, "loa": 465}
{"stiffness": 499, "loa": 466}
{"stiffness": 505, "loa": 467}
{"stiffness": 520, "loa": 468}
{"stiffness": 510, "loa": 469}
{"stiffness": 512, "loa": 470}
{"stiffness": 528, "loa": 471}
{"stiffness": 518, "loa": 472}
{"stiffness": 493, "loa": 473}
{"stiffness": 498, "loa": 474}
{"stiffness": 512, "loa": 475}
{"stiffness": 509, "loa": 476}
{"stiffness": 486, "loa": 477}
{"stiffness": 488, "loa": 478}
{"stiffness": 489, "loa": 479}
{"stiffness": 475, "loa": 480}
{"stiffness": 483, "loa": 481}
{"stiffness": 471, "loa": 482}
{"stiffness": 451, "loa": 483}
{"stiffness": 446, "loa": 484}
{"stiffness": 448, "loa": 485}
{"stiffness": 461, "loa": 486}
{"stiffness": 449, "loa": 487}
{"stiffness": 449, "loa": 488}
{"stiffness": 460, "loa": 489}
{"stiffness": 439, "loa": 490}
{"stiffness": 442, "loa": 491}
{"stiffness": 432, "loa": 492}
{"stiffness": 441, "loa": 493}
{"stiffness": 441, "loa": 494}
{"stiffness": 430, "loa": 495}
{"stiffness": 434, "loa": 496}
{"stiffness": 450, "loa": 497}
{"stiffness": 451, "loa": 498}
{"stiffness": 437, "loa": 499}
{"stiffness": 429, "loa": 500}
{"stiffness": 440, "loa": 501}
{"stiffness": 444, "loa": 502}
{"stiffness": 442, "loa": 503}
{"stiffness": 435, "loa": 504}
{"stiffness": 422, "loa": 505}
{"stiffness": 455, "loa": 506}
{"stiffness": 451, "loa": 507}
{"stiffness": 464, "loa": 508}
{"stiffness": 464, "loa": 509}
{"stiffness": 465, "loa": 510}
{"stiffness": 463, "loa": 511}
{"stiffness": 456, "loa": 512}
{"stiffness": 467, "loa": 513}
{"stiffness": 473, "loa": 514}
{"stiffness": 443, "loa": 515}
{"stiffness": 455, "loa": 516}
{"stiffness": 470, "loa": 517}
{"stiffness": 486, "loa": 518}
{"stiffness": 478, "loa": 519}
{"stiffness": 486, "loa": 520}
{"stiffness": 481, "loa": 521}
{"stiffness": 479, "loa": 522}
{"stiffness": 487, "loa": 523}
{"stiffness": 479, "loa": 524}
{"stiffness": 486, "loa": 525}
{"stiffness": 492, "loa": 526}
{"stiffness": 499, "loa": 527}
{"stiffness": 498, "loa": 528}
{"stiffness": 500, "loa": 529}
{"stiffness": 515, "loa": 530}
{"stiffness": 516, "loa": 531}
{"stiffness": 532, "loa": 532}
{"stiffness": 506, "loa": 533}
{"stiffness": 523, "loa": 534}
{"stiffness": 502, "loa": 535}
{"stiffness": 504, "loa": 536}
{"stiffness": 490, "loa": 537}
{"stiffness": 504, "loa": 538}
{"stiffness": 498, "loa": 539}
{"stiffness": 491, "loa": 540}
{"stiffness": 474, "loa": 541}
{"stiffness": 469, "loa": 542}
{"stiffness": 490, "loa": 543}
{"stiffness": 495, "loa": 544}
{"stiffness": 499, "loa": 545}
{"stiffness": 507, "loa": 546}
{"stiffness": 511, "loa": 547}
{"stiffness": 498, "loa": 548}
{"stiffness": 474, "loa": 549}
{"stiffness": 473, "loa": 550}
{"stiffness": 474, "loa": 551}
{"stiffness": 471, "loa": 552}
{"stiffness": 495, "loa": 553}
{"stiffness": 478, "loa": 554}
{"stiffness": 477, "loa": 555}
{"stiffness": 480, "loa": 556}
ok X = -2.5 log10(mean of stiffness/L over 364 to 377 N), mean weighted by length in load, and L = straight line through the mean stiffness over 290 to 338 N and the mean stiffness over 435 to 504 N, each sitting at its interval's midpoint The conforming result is 0.48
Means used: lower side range 327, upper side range 465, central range 244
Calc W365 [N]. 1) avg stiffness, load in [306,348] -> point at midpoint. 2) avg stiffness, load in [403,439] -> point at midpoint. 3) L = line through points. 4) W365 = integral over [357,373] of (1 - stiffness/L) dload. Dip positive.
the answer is 8.05 N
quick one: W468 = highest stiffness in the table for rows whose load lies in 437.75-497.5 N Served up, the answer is 528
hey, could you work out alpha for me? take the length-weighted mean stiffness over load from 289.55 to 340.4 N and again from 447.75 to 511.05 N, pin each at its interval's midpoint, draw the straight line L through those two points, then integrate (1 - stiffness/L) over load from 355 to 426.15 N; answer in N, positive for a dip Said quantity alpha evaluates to 3.8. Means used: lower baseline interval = 327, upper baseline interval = 465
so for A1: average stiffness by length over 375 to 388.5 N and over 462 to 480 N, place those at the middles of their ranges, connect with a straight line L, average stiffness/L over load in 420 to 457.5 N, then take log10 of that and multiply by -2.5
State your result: 0.04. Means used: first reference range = 426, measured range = 456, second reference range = 499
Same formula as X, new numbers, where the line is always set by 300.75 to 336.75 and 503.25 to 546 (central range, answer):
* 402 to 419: -0.12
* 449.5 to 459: -0.07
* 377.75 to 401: -0.17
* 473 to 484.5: -0.08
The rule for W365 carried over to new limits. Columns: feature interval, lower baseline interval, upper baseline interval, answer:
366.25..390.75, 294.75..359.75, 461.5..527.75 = -0.87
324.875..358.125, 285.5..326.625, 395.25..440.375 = 8.95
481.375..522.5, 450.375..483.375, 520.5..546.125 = 3.06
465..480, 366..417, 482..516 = -2.27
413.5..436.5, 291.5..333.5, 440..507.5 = -1.64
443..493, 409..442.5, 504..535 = -0.83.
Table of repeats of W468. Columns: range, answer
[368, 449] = 485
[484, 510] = 465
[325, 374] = 338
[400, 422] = 463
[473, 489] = 512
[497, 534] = 532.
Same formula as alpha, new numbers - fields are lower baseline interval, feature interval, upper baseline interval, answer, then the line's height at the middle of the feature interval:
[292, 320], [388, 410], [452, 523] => -2.7 N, 400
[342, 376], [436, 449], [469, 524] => -3.3 N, 363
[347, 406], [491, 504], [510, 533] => 0.5 N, 457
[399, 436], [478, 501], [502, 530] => 0.7 N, 464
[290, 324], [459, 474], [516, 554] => -1.7 N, 442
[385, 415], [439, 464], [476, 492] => -0.2 N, 456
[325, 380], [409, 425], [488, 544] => -4.8 N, 342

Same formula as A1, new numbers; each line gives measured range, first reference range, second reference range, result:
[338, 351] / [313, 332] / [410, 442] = 0.334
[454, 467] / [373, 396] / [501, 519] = -0.062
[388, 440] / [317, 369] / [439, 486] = -0.175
